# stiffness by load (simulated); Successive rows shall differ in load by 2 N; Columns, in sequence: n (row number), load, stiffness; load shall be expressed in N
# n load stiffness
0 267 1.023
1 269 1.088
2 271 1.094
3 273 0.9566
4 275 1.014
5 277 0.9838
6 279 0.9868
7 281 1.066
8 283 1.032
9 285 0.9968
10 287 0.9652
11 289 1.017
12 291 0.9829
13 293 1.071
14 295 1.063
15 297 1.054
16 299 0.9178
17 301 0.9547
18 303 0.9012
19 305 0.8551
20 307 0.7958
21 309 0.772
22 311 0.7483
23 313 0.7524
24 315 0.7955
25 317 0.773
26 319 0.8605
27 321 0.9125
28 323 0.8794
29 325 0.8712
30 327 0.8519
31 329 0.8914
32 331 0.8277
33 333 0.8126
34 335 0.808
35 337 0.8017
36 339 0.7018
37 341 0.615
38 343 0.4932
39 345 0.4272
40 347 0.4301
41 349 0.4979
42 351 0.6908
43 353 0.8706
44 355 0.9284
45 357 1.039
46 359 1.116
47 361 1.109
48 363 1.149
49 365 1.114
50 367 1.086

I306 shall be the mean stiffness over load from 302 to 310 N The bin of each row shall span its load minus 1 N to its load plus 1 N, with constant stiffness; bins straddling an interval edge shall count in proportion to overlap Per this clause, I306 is 0.831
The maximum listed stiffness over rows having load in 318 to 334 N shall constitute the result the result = 0.9125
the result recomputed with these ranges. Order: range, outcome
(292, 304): 1.071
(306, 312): 0.7958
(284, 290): 1.017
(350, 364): 1.149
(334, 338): 0.808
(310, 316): 0.7955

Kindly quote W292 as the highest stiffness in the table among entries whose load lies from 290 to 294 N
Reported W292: 1.071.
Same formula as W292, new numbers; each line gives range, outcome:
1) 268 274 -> 1.094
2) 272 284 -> 1.066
